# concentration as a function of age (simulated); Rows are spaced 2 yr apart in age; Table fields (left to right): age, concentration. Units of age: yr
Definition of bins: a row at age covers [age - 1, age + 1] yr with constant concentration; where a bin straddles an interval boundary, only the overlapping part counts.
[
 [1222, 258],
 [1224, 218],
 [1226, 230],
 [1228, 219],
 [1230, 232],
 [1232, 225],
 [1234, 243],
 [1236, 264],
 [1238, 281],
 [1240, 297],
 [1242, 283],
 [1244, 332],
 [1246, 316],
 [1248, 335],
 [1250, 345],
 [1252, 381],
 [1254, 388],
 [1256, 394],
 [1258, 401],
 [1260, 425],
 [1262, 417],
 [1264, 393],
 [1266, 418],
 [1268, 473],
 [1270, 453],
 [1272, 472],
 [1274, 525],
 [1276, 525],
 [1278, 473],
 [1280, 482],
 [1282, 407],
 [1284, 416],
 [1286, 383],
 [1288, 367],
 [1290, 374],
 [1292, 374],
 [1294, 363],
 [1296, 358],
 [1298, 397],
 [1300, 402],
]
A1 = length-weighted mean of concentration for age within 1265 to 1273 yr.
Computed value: 454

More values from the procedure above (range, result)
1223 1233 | 225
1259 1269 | 425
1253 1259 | 394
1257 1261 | 413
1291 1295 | 368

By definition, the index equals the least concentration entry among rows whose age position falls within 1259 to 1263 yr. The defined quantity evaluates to 417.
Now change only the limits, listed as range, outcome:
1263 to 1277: 393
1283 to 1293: 367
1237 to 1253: 281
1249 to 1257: 345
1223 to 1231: 218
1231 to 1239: 225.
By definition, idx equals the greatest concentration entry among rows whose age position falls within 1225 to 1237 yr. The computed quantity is 264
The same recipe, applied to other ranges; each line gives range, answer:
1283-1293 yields 416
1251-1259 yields 401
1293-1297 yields 363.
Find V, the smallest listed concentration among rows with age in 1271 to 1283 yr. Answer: 407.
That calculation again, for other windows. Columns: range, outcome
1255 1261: 394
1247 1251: 335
